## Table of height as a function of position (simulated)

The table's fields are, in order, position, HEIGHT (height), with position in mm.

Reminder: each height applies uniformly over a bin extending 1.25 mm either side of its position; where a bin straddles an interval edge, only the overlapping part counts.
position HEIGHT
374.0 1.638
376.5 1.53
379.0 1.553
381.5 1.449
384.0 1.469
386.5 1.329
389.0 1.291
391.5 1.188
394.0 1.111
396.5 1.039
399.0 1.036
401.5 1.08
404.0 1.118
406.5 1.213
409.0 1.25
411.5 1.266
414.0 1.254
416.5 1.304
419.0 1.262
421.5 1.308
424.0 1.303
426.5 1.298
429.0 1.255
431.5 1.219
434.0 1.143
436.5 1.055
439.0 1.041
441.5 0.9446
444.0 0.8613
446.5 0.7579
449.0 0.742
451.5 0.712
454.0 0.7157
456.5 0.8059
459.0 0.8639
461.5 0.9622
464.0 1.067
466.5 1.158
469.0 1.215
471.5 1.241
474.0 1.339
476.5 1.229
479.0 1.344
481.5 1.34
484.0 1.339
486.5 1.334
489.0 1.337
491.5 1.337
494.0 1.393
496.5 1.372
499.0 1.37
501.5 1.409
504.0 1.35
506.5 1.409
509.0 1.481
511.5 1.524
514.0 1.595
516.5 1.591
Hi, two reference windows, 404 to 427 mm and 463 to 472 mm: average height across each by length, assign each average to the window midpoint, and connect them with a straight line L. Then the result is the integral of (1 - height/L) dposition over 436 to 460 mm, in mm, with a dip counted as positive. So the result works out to 7.20 mm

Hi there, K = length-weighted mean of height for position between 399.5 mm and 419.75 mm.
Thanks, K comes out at 1.21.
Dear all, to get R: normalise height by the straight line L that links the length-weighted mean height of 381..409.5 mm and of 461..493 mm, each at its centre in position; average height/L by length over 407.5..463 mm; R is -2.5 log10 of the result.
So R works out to 0.16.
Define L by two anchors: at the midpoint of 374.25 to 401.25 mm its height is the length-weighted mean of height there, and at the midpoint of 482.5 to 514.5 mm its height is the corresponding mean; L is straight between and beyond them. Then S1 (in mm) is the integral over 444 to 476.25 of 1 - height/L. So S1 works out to 9.4 mm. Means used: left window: 1.3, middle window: 0.969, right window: 1.4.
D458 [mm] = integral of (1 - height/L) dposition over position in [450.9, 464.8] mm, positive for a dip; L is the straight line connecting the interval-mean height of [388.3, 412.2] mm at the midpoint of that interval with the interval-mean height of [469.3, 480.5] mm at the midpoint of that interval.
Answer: 4.4 mm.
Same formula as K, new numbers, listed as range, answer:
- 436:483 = 1.02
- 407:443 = 1.21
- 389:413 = 1.15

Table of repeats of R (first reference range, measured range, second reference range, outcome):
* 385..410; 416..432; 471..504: -0.05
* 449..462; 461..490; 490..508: -0.18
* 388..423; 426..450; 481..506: 0.22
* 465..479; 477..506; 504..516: 0.01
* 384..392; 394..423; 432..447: -0.01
